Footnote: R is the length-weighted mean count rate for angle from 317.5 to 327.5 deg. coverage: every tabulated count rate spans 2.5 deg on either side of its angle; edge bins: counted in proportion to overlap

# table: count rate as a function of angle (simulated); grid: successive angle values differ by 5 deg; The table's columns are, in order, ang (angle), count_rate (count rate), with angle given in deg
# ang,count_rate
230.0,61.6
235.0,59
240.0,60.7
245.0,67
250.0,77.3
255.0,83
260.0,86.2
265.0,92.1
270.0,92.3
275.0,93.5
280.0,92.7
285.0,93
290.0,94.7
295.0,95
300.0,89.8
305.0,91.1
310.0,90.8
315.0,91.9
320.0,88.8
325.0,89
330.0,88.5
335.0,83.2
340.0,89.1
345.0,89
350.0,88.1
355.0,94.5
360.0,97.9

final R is 88.9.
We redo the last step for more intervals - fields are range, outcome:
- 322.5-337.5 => 86.9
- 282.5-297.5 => 94.2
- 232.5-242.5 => 59.9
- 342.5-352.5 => 88.5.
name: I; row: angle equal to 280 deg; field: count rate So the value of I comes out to 92.7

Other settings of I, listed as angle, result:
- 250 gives 77.3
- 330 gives 88.5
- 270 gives 92.3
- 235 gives 59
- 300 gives 89.8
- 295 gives 95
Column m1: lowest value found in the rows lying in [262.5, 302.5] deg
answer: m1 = 89.8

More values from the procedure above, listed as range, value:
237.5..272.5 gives 60.7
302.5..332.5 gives 88.5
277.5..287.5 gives 92.7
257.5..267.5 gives 86.2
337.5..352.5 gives 88.1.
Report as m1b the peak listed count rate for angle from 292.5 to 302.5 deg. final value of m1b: 95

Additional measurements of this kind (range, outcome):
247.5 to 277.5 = 93.5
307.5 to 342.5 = 91.9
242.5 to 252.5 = 77.3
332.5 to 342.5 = 89.1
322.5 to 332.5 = 89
